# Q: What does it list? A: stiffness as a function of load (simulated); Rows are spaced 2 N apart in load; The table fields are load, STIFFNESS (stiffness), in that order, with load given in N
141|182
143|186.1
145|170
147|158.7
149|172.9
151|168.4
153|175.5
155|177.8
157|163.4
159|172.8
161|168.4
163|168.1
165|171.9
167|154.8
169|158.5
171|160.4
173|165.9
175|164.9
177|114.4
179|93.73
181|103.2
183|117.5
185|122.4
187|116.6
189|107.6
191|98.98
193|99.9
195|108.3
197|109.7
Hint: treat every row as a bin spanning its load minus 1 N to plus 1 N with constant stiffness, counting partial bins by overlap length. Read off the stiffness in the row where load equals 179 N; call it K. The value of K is 93.73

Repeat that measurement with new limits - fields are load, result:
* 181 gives 103.2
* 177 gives 114.4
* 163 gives 168.1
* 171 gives 160.4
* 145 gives 170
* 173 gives 165.9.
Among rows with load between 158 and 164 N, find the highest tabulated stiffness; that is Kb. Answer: 172.8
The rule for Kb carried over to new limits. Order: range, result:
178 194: 122.4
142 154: 186.1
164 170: 171.9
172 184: 165.9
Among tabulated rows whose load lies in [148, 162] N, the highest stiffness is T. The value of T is 177.8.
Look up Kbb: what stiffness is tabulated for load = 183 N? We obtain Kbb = 117.5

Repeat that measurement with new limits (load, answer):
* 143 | 186.1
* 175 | 164.9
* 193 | 99.9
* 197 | 109.7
